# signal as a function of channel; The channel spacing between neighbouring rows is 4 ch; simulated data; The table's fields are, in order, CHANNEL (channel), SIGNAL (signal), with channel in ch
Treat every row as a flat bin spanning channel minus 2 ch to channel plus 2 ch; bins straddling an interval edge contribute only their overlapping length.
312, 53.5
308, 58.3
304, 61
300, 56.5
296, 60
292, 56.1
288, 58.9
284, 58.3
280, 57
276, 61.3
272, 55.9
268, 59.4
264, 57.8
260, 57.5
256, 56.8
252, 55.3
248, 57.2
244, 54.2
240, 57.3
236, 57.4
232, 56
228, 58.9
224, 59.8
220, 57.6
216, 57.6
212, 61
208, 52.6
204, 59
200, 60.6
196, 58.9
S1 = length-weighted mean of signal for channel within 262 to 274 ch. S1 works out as 57.7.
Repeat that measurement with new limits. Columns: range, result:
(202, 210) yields 55.8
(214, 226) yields 58.3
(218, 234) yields 58.1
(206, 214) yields 56.8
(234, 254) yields 56.3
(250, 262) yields 56.5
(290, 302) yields 57.5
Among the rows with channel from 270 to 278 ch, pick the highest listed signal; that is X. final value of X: 61.3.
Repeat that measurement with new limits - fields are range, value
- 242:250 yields 57.2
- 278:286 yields 58.3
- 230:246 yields 57.4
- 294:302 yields 60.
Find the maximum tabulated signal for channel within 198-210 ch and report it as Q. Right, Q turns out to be 60.6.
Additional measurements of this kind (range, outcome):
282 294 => 58.9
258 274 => 59.4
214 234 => 59.8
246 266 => 57.8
